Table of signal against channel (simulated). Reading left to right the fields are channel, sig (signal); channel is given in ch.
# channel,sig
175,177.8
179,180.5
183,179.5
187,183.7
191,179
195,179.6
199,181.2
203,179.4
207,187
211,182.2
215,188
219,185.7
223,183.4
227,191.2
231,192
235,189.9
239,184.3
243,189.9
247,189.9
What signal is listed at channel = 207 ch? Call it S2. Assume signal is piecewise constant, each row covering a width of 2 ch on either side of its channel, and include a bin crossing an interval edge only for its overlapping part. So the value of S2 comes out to 187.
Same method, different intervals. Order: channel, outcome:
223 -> 183.4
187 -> 183.7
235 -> 189.9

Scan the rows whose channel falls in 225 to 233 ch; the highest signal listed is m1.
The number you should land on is 192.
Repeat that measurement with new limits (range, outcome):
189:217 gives 188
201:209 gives 187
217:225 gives 185.7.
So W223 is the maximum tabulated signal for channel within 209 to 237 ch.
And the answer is 192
